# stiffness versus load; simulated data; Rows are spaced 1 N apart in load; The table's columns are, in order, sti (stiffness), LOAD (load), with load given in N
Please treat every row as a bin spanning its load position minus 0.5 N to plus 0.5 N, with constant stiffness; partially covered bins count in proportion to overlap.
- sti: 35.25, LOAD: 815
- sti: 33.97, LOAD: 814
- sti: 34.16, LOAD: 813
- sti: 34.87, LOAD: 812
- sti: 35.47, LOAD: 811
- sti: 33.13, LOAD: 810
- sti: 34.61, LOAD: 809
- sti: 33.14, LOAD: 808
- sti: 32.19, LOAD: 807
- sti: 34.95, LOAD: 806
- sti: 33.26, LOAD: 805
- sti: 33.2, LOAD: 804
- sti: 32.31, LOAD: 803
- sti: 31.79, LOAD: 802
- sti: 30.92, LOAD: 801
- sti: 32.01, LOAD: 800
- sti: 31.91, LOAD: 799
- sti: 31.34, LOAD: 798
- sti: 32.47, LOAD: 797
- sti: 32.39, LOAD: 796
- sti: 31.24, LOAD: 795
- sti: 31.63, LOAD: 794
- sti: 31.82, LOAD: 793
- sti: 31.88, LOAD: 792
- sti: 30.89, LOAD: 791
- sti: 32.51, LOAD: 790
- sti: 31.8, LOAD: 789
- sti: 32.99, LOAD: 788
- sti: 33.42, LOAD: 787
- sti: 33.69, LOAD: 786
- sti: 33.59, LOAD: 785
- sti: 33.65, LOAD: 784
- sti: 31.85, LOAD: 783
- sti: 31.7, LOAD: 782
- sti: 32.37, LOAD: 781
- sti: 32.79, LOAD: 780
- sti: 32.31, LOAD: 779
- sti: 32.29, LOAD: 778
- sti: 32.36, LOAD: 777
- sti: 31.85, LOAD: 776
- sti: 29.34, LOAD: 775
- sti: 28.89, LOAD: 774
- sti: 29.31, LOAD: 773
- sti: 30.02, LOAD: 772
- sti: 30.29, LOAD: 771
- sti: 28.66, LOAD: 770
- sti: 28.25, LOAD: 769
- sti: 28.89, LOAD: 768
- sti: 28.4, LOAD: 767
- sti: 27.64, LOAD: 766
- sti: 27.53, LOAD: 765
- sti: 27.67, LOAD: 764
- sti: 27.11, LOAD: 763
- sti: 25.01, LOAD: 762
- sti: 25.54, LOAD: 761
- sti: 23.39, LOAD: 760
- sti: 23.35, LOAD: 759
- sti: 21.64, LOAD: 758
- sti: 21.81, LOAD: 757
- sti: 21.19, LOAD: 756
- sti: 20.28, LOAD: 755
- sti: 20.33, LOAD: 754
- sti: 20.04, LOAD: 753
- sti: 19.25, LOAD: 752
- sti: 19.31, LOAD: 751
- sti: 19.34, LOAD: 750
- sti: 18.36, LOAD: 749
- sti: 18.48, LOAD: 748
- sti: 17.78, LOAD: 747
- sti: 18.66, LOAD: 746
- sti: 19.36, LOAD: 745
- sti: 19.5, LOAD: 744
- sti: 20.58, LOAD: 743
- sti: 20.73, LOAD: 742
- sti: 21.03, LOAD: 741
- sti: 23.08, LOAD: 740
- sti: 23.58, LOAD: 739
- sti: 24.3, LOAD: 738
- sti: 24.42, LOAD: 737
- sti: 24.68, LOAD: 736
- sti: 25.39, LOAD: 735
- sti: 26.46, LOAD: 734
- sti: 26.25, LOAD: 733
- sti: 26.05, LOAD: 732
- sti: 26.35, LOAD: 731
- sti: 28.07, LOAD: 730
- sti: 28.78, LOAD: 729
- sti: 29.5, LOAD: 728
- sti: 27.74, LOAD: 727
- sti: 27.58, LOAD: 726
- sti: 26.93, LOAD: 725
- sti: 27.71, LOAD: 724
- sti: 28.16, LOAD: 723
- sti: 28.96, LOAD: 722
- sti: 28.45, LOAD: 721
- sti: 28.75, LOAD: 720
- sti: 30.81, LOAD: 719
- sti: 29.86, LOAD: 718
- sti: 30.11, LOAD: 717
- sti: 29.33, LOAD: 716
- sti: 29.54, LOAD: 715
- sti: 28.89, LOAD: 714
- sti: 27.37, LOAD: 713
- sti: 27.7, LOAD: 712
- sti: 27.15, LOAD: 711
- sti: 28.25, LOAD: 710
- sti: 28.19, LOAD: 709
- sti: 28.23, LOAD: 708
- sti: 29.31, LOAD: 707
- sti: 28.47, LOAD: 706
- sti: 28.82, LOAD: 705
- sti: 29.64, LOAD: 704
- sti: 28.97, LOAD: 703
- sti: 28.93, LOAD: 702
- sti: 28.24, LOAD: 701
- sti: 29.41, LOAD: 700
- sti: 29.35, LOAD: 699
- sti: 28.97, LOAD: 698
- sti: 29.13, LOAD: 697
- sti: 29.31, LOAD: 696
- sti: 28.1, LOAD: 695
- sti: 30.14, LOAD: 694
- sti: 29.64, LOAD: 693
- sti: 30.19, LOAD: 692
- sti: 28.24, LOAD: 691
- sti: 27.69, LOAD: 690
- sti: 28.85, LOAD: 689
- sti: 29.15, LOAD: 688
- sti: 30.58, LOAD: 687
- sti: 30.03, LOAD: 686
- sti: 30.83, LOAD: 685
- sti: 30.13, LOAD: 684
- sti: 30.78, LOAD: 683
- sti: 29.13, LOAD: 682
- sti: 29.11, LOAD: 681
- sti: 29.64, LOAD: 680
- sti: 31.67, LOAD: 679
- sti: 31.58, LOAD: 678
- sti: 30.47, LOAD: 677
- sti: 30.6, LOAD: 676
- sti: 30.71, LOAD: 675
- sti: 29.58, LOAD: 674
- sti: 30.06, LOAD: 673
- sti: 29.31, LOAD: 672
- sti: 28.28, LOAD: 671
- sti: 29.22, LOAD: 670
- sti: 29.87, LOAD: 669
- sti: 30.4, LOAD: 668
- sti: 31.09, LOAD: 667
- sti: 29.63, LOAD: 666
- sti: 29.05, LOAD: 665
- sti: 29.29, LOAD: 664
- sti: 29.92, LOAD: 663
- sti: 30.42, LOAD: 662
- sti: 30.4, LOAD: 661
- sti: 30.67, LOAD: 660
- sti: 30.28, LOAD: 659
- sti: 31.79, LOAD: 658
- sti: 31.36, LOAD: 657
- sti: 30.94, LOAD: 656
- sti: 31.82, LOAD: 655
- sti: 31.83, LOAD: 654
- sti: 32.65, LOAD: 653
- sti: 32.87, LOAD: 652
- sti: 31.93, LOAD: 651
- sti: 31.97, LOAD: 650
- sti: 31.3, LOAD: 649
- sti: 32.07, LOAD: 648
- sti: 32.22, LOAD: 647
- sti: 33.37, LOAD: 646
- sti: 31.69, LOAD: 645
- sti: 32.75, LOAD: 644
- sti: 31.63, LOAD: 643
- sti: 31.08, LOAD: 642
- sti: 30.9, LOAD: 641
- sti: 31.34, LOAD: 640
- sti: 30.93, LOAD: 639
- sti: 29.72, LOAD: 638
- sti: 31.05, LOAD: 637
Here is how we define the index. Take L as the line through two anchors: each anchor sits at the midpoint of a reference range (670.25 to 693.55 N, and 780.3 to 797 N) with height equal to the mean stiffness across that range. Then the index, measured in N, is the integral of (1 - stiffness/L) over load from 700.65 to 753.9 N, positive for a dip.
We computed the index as 8.99 N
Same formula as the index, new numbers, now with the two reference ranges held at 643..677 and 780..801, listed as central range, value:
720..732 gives 1.4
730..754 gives 7.4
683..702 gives 1.1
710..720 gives 0.8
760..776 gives 1.9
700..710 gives 0.8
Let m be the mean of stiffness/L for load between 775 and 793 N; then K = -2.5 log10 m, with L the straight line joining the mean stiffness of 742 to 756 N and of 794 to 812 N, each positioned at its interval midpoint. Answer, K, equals -0.16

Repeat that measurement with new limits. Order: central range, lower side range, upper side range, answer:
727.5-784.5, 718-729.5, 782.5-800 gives 0.19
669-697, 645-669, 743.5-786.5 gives 0.01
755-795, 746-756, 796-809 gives -0.15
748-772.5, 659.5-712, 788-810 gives 0.28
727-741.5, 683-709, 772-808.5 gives 0.18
